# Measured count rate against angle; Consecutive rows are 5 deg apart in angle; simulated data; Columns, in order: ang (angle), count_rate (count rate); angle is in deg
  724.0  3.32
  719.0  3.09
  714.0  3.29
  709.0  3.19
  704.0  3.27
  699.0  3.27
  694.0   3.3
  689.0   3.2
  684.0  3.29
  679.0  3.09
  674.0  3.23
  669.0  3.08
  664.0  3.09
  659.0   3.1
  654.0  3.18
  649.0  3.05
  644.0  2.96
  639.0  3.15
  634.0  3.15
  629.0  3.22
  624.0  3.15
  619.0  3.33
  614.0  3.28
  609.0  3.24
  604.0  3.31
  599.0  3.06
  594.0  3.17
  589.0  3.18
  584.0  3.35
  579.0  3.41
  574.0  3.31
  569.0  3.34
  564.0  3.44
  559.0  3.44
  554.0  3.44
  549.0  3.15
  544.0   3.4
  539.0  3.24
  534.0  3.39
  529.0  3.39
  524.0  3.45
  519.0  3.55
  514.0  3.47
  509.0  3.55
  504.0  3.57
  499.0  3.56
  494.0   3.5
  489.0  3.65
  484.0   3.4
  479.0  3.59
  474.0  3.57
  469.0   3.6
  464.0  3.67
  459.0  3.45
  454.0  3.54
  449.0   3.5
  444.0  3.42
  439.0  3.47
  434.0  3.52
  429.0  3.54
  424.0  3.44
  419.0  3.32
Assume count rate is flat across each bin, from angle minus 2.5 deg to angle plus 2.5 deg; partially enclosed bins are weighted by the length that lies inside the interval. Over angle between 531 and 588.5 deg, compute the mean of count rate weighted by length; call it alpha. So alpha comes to 3.35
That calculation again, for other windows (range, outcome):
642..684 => 3.11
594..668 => 3.16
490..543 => 3.47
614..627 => 3.25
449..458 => 3.51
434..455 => 3.48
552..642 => 3.27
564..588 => 3.35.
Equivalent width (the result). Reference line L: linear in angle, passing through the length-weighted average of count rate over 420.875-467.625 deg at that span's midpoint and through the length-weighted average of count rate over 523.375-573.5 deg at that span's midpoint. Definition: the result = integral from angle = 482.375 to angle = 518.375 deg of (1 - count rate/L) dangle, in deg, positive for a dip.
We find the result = -1.10 deg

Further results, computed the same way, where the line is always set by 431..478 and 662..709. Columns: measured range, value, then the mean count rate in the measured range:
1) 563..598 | 0.6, 3.3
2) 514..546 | 0.1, 3.41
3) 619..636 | 0.5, 3.2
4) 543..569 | 0.1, 3.37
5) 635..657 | 1.1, 3.09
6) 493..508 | -0.4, 3.55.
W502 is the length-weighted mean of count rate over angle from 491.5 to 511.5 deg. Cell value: 3.55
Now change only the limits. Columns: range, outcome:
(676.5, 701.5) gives 3.23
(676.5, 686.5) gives 3.19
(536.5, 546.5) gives 3.32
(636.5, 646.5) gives 3.06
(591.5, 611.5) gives 3.2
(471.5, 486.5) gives 3.52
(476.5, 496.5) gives 3.54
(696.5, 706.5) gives 3.27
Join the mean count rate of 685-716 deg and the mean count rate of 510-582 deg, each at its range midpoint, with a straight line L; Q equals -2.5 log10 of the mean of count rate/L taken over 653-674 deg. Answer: 0.06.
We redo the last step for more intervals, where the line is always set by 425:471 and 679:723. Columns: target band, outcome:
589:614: 0.047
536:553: 0.041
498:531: -0.019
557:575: 0.000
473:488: -0.014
